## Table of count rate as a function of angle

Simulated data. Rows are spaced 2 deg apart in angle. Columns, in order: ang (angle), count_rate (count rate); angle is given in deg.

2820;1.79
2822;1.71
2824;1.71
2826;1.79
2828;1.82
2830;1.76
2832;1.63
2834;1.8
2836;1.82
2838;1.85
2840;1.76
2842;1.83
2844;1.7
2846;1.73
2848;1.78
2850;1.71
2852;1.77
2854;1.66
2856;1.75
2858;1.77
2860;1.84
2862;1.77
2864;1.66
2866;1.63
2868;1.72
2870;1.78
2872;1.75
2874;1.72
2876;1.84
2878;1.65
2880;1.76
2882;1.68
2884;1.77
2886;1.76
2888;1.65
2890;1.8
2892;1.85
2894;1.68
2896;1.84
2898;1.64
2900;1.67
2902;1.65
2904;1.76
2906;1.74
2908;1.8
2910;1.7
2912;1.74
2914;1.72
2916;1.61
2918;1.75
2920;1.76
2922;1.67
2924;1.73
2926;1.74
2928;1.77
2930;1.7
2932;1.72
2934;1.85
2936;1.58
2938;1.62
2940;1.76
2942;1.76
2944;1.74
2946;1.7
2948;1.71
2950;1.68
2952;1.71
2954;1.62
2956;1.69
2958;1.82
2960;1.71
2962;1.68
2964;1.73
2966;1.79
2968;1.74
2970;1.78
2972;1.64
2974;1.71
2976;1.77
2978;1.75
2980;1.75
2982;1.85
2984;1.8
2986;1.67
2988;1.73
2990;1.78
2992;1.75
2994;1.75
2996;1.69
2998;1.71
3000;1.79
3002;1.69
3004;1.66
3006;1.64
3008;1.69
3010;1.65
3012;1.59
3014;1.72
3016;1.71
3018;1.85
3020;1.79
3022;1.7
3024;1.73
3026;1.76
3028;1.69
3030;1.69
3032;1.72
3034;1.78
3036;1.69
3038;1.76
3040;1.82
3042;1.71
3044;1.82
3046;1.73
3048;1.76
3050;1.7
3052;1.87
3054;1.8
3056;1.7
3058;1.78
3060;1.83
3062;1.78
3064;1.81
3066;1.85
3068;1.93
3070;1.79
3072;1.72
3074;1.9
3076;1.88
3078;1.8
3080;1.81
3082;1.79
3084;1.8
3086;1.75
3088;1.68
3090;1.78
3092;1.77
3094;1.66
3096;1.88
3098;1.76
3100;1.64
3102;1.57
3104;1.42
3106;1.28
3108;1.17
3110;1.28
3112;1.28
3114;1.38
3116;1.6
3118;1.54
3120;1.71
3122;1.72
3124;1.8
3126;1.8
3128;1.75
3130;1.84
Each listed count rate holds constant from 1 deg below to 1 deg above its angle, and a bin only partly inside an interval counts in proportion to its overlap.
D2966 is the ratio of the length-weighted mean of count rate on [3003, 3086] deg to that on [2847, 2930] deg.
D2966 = 1.0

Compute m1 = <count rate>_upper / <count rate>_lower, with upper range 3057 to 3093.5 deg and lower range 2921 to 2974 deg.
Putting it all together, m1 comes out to 1.05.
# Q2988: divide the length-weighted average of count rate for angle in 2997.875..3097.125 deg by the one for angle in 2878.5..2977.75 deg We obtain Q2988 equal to 1.0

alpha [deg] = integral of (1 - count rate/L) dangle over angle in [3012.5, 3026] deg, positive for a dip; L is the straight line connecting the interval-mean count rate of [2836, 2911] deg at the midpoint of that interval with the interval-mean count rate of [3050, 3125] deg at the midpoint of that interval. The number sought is -0.3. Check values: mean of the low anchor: 1.74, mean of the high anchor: 1.69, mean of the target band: 1.74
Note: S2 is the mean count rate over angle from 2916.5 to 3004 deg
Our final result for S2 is 1.73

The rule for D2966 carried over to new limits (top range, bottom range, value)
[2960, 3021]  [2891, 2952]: 1.00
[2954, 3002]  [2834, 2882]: 0.99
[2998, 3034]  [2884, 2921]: 0.99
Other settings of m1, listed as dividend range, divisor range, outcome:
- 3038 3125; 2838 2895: 0.97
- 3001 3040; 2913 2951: 1.00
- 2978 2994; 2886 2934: 1.02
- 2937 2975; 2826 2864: 0.97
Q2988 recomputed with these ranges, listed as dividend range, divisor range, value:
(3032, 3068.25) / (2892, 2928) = 1.03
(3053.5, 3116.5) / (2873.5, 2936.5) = 0.97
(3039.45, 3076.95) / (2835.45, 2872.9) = 1.03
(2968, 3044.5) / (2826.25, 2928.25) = 0.99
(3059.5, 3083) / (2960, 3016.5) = 1.06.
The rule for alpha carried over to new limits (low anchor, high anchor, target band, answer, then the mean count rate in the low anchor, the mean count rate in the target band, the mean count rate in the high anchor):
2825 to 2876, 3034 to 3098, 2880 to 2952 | 1.63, 1.75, 1.72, 1.79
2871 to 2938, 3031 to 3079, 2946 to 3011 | 1.29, 1.73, 1.72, 1.79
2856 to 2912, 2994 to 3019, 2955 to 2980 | -0.33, 1.74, 1.73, 1.7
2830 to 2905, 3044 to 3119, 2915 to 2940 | 0.24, 1.74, 1.71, 1.69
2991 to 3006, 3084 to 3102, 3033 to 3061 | -0.70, 1.71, 1.77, 1.73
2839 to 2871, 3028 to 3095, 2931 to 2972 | 0.93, 1.74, 1.72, 1.78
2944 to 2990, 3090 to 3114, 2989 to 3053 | -3.27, 1.73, 1.73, 1.52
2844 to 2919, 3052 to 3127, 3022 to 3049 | -0.64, 1.73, 1.74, 1.69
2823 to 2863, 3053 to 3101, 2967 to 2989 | 0.40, 1.76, 1.74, 1.79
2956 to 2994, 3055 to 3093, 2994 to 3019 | 0.87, 1.75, 1.7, 1.8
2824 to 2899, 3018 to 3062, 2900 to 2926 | 0.49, 1.75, 1.72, 1.76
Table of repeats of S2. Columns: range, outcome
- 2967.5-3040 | 1.73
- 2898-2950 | 1.72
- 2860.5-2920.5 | 1.73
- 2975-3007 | 1.74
